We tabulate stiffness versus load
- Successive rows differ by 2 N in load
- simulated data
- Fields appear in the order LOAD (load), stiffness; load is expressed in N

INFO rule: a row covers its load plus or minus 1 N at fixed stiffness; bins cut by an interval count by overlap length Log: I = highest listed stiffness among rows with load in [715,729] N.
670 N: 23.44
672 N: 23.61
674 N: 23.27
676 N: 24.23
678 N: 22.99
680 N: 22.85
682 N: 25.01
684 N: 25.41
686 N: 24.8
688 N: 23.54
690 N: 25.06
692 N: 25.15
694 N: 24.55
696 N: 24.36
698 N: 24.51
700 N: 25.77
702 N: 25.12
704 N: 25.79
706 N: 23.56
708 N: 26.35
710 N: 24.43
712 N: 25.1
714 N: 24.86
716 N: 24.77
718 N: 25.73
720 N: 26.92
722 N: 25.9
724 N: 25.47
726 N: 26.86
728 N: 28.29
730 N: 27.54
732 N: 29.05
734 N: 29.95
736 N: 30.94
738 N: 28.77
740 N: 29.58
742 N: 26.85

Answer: 28.29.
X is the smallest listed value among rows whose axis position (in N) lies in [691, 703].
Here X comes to 24.36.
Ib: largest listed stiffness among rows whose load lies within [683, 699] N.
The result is 25.41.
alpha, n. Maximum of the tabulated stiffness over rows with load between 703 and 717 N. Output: 26.35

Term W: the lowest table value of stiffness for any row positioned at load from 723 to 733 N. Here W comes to 25.47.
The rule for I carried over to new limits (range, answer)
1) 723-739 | 30.94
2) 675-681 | 24.23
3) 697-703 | 25.77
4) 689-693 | 25.15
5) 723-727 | 26.86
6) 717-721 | 26.92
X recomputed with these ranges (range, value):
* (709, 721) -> 24.43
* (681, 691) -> 23.54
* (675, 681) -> 22.85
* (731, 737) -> 29.05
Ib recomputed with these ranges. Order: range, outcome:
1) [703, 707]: 25.79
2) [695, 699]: 24.51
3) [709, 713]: 25.1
